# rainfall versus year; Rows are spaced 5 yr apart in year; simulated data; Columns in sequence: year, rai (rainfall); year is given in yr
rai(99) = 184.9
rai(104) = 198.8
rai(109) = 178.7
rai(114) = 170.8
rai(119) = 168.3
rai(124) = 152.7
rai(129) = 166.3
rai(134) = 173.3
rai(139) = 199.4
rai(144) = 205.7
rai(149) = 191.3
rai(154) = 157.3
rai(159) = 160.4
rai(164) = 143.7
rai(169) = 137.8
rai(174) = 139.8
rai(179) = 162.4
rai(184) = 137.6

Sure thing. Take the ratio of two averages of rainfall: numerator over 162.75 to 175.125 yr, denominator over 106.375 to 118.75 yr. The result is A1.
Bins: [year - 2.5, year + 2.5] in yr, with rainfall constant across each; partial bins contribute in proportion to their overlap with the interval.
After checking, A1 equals 0.8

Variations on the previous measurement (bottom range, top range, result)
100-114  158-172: 0.79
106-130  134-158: 1.10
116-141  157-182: 0.87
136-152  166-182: 0.74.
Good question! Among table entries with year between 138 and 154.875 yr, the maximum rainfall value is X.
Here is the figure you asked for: 205.7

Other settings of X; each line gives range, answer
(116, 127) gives 168.3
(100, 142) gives 199.4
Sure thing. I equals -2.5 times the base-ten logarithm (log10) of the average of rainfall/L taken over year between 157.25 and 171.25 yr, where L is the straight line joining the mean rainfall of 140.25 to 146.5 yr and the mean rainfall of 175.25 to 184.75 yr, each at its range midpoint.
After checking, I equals 0.19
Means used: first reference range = 204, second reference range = 151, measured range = 147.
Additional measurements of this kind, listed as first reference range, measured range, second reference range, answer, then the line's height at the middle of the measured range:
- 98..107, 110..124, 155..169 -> 0.090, 182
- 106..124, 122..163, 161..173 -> -0.132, 155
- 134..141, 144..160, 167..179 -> -0.029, 171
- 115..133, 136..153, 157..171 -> -0.243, 155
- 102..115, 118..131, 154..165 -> 0.083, 174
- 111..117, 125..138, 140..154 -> 0.066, 182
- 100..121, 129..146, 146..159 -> -0.079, 175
